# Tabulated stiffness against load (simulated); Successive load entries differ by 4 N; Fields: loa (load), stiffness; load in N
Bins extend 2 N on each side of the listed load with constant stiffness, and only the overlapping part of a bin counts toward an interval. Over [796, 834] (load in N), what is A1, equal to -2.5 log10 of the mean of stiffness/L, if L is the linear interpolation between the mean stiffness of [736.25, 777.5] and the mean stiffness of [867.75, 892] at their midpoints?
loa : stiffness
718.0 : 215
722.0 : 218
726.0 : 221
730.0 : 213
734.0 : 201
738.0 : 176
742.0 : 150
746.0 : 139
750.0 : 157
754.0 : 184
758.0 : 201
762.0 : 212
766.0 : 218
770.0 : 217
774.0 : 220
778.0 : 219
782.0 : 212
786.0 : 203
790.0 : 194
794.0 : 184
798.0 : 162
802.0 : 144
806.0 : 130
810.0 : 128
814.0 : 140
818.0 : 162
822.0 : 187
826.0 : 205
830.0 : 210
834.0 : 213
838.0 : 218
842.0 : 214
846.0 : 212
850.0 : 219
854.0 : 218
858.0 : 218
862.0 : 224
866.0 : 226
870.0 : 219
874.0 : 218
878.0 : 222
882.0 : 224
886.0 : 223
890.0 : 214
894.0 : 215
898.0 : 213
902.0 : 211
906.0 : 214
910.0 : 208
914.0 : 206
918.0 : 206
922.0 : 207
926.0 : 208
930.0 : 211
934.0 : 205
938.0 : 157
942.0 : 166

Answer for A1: 0.22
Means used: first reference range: 189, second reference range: 220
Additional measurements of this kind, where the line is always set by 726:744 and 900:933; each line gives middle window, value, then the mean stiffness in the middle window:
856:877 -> -0.091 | 221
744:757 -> 0.170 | 163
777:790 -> -0.075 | 208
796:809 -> 0.337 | 144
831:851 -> -0.074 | 215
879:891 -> -0.080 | 221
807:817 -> 0.401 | 136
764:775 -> -0.134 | 218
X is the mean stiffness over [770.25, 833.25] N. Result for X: 182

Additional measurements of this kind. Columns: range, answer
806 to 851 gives 188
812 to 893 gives 209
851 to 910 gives 218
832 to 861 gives 216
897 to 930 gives 209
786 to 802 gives 178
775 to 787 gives 213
